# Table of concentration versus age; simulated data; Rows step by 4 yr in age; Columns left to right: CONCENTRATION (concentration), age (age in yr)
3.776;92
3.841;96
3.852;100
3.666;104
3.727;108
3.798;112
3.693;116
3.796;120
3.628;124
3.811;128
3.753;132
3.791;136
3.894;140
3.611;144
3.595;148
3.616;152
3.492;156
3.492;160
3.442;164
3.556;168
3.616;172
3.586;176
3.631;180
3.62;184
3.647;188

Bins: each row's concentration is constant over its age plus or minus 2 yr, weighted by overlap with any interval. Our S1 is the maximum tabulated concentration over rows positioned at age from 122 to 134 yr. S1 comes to 3.811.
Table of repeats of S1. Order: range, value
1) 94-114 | 3.852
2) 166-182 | 3.631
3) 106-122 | 3.798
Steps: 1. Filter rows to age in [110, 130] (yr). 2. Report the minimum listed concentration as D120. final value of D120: 3.628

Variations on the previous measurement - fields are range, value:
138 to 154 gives 3.595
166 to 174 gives 3.556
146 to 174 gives 3.442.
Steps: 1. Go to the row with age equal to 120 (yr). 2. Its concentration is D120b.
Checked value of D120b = 3.796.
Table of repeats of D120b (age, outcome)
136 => 3.791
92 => 3.776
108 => 3.727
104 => 3.666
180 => 3.631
